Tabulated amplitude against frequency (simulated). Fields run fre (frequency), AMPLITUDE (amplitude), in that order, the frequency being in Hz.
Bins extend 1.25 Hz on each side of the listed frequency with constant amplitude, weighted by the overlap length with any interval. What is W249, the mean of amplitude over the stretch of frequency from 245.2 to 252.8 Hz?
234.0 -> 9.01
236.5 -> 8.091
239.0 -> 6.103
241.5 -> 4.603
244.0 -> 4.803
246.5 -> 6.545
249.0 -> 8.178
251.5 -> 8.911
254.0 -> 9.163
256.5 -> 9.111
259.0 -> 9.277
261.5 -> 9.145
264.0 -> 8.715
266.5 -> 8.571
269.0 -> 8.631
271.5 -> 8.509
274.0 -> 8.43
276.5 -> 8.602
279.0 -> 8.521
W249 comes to 7.87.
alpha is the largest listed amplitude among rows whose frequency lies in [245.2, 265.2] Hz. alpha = 9.277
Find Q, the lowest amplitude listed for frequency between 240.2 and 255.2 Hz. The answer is 4.603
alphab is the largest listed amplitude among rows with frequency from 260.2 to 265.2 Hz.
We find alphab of 9.145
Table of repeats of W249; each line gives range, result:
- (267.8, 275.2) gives 8.52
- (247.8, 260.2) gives 8.93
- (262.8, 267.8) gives 8.64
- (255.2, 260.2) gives 9.19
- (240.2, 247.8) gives 5.34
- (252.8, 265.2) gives 9.08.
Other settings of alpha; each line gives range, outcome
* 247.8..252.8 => 8.911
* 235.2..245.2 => 8.091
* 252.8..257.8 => 9.163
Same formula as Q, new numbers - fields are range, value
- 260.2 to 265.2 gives 8.715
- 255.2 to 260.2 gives 9.111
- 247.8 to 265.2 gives 8.178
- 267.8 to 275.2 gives 8.43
